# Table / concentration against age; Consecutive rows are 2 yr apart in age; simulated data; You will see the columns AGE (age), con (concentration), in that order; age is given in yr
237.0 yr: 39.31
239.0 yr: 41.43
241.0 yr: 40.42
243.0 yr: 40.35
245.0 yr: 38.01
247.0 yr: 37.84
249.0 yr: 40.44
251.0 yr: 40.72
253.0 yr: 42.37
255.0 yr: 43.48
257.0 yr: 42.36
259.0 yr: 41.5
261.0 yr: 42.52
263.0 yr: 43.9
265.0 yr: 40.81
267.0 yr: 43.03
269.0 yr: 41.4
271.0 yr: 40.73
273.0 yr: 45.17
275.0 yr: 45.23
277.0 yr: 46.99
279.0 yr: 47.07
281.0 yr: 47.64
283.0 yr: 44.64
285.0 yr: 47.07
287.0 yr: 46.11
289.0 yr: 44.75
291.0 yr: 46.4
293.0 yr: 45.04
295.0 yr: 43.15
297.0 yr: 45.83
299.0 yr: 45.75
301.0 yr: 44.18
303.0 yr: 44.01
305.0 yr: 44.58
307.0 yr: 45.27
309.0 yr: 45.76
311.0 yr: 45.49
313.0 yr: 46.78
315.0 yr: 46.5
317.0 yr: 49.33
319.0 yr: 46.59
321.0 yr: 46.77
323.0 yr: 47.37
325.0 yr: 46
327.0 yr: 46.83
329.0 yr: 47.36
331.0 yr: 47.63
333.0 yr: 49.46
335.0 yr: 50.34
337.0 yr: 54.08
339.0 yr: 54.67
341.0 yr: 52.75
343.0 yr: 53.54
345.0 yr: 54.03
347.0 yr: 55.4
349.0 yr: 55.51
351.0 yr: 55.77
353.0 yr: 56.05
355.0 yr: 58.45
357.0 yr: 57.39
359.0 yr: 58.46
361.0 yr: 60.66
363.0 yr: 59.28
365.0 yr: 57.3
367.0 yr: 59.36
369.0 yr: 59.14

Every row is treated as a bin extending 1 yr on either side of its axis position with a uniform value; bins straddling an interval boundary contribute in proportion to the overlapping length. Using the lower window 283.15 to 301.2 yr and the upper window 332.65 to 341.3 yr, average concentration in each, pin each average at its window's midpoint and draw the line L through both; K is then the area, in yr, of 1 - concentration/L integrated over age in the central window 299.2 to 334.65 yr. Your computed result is 2.0 yr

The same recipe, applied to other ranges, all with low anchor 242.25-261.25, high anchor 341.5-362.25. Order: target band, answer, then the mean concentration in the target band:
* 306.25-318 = 0.9 yr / 46.5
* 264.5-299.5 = 0.6 yr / 44.9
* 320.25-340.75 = 1.5 yr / 49.2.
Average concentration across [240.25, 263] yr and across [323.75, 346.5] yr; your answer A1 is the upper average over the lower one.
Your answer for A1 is 1.23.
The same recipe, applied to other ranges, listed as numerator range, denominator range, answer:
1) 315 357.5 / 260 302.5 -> 1.15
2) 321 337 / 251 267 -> 1.14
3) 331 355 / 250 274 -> 1.27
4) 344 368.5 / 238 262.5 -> 1.40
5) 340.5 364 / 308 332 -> 1.21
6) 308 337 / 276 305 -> 1.04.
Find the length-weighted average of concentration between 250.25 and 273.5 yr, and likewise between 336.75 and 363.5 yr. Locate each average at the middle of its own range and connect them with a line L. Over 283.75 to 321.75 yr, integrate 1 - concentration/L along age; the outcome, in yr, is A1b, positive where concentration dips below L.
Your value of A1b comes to 2.3 yr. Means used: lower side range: 42.3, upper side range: 56.1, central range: 45.7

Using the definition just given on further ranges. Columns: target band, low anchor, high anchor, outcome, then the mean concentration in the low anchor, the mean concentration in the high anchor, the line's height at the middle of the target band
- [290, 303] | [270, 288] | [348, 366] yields 0.9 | 45.6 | 57.7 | 48.3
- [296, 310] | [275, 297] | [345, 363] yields 1.0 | 45.9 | 57.1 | 48.7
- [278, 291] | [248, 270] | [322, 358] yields -0.3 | 42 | 52.4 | 45.3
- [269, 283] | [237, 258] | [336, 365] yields 0.0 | 40.7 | 56.2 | 45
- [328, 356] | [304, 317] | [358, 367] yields 0.4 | 46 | 59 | 53.9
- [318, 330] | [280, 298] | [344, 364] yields 1.2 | 45.6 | 57.1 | 51.8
